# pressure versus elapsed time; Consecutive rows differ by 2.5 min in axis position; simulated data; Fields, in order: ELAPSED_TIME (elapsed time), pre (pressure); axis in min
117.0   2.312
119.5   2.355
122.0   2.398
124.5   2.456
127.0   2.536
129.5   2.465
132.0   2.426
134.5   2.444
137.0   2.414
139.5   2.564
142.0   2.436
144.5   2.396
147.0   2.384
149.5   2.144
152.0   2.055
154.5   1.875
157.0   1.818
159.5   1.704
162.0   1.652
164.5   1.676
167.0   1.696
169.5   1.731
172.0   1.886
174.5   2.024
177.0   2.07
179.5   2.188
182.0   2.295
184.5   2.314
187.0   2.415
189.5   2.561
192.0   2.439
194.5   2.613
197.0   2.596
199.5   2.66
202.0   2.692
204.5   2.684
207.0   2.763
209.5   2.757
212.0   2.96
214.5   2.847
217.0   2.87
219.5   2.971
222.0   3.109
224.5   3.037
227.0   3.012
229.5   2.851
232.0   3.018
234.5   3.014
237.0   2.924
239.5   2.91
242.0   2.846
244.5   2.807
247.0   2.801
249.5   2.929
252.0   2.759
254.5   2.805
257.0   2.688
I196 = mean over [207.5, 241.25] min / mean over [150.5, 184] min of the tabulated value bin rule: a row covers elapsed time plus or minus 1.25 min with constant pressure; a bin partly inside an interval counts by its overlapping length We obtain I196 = 1.5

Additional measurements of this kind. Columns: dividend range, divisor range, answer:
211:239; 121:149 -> 1.21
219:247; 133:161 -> 1.34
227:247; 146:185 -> 1.48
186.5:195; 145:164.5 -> 1.29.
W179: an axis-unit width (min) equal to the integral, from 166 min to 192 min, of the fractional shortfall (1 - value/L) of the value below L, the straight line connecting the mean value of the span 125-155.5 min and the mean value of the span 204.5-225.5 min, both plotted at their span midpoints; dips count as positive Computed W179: 5.0 min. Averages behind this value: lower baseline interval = 2.35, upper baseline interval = 2.9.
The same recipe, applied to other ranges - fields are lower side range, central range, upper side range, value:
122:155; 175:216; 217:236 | 3.4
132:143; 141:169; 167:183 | 3.5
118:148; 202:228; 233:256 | -1.3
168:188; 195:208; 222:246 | -1.1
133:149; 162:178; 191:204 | 4.4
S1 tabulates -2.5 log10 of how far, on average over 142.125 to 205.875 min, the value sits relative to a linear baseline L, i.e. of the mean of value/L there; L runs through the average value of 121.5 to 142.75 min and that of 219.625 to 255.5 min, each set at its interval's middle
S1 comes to 0.21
